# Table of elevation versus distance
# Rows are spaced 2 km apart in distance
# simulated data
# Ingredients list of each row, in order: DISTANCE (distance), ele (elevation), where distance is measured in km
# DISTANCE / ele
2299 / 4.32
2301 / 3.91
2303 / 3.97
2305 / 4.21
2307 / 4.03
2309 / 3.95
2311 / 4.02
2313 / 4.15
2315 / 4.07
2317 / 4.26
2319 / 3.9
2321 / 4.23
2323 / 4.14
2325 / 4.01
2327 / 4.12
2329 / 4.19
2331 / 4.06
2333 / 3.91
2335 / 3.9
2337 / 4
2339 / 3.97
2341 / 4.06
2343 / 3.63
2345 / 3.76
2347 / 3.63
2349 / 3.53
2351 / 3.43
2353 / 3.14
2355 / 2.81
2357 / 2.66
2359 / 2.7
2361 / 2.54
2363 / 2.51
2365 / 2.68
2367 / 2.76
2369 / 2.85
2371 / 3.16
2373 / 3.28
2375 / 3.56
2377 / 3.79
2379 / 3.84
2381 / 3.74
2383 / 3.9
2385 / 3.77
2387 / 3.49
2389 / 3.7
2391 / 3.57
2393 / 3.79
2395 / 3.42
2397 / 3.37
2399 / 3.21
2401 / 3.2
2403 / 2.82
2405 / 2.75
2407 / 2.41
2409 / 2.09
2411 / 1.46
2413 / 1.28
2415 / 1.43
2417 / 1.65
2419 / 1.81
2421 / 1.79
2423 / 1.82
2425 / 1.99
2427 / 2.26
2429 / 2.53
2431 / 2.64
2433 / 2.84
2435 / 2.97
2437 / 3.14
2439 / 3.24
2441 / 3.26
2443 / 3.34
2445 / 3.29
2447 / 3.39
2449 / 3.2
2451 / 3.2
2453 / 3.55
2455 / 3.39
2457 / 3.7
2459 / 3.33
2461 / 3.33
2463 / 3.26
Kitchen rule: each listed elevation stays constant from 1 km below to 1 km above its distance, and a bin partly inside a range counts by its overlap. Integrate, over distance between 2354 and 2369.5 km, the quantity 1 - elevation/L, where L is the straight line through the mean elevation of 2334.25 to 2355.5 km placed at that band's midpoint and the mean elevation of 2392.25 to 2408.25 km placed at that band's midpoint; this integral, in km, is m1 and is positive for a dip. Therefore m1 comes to 3.5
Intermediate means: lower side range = 3.64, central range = 2.68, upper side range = 3.09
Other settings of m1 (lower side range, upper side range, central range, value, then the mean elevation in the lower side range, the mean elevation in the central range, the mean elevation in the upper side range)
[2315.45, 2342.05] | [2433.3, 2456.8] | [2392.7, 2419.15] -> 8.1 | 4.06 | 2.46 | 3.27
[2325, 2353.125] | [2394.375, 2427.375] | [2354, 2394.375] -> -3.2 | 3.84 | 3.26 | 2.27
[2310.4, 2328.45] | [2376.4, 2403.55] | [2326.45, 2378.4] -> 6.0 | 4.1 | 3.41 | 3.55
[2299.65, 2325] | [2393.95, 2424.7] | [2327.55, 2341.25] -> -1.3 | 4.07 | 4.01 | 2.3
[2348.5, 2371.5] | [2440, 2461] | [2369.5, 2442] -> 5.7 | 2.88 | 2.86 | 3.36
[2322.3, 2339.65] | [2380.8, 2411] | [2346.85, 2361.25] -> 2.7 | 4.03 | 3.05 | 3.21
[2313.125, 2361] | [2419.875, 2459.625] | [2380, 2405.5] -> -1.2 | 3.73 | 3.45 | 2.94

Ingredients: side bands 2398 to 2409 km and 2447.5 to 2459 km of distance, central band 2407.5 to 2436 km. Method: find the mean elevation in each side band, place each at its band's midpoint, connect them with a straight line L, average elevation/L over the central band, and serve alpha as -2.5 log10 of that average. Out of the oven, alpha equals 0.43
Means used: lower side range 2.81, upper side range 3.4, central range 2.05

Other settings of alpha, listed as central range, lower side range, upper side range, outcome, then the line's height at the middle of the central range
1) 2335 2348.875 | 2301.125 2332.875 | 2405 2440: -0.05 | 3.64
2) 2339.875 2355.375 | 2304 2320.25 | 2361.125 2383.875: 0.02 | 3.59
